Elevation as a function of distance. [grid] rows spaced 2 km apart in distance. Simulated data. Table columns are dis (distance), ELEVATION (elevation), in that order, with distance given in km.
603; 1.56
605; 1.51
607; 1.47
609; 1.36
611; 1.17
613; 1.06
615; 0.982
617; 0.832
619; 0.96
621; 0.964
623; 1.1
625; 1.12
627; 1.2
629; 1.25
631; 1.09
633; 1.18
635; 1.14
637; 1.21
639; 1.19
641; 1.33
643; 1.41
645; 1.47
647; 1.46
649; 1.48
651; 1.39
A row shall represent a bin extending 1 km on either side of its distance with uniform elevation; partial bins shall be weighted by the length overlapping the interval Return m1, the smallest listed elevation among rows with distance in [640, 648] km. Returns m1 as 1.33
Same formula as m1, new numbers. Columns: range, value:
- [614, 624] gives 0.832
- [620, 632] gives 0.964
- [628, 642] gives 1.09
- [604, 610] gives 1.36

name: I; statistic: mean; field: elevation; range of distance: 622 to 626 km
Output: 1.11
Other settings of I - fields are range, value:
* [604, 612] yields 1.38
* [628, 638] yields 1.17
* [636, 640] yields 1.2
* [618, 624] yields 1.01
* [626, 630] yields 1.23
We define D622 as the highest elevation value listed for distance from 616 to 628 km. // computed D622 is 1.2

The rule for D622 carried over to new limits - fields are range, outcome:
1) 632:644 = 1.41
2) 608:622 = 1.36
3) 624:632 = 1.25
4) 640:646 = 1.47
